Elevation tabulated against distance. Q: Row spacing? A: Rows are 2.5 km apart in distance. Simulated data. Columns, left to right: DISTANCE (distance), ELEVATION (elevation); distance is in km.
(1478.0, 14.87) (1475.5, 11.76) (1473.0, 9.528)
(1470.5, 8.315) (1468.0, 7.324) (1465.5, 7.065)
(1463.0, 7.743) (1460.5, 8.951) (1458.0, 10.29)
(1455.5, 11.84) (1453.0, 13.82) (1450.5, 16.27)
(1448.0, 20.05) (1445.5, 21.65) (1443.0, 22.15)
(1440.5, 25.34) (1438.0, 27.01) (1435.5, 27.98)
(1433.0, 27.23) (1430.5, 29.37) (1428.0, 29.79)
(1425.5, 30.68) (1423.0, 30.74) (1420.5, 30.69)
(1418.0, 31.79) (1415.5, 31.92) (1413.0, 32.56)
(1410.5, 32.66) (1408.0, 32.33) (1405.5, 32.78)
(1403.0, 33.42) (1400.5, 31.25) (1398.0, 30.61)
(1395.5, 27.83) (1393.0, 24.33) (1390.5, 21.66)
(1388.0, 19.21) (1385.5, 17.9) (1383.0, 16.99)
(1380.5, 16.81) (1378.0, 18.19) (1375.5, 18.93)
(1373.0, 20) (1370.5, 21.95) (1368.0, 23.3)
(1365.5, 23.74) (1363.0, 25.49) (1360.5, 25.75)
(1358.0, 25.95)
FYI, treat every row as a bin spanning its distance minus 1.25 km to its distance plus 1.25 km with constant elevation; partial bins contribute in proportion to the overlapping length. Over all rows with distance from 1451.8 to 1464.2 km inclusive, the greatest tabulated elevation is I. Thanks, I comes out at 13.82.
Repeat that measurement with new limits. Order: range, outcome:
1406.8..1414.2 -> 32.66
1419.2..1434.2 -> 30.74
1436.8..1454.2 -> 27.01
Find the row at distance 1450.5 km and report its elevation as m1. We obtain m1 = 16.27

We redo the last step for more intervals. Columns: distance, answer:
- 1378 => 18.19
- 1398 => 30.61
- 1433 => 27.23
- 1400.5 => 31.25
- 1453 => 13.82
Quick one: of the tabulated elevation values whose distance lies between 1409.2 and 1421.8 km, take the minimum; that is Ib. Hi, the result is 30.69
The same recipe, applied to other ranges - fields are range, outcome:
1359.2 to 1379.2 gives 18.19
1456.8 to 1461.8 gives 8.951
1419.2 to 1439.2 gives 27.01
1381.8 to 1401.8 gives 16.99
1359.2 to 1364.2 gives 25.49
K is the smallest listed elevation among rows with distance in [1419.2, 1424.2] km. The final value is 30.69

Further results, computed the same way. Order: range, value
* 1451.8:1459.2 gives 10.29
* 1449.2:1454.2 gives 13.82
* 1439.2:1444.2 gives 22.15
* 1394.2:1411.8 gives 27.83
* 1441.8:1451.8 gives 16.27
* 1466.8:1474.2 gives 7.324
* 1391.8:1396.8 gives 24.33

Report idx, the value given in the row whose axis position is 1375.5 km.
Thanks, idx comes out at 18.93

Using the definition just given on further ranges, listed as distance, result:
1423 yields 30.74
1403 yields 33.42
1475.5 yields 11.76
